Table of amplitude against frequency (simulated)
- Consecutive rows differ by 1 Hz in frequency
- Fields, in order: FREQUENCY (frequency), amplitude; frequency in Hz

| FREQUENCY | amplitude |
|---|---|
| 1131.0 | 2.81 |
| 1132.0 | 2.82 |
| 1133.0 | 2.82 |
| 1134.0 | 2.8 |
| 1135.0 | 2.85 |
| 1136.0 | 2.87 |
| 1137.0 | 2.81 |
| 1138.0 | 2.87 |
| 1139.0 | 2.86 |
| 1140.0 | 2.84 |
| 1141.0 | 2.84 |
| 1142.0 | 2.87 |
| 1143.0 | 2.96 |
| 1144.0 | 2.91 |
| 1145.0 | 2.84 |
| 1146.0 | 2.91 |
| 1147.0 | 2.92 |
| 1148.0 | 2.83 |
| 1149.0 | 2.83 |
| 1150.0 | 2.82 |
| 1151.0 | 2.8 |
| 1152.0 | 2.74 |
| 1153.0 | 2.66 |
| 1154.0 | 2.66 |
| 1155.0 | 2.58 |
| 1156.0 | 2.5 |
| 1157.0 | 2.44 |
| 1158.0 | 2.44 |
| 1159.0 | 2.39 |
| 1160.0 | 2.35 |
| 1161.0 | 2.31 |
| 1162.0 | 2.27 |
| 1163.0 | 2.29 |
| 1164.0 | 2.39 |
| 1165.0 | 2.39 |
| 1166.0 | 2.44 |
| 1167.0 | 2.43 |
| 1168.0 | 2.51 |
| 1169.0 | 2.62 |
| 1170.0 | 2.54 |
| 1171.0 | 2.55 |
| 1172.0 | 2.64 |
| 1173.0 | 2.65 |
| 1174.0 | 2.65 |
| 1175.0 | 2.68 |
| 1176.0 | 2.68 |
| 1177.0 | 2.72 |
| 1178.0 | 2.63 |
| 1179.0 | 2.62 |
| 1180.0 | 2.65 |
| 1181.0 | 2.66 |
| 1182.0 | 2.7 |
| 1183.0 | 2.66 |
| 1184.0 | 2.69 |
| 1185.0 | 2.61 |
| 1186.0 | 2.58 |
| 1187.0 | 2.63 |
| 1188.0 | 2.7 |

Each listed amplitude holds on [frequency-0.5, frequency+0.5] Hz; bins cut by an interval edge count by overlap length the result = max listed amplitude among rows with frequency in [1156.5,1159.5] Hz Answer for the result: 2.44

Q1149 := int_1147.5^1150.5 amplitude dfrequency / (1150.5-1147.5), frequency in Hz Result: 2.83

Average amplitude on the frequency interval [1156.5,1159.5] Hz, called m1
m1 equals 2.42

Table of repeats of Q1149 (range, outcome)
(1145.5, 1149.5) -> 2.87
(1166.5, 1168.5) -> 2.47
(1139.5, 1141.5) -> 2.84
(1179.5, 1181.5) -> 2.66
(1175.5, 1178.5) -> 2.68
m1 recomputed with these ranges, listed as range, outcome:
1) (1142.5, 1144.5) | 2.94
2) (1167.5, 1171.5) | 2.55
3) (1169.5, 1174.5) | 2.61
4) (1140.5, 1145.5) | 2.88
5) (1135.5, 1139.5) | 2.85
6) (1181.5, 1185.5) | 2.67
